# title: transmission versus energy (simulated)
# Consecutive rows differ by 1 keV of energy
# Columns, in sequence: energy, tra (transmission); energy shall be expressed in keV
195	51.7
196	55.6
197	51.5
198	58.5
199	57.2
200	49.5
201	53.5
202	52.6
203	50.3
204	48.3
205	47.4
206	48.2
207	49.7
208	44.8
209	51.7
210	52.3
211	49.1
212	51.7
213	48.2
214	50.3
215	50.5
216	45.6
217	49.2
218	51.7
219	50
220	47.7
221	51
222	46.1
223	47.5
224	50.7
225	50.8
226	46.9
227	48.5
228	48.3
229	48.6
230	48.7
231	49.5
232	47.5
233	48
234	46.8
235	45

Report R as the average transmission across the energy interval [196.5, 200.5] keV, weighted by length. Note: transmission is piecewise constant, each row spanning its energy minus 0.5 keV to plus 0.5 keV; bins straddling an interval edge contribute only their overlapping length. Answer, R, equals 54.2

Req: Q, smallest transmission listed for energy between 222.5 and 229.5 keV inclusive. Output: 46.9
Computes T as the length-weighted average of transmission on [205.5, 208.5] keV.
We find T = 47.6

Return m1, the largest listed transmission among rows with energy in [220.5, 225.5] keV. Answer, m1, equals 51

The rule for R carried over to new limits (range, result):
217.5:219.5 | 50.9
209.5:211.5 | 50.7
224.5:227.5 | 48.7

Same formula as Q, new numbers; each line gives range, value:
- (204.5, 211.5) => 44.8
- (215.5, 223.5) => 45.6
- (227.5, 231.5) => 48.3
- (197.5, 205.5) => 47.4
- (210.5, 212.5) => 49.1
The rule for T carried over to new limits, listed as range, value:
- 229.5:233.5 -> 48.4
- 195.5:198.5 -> 55.2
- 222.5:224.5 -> 49.1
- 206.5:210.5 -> 49.6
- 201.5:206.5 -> 49.4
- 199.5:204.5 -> 50.8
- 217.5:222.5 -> 49.3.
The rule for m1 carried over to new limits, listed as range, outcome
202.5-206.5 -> 50.3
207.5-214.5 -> 52.3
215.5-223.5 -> 51.7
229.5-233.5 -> 49.5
